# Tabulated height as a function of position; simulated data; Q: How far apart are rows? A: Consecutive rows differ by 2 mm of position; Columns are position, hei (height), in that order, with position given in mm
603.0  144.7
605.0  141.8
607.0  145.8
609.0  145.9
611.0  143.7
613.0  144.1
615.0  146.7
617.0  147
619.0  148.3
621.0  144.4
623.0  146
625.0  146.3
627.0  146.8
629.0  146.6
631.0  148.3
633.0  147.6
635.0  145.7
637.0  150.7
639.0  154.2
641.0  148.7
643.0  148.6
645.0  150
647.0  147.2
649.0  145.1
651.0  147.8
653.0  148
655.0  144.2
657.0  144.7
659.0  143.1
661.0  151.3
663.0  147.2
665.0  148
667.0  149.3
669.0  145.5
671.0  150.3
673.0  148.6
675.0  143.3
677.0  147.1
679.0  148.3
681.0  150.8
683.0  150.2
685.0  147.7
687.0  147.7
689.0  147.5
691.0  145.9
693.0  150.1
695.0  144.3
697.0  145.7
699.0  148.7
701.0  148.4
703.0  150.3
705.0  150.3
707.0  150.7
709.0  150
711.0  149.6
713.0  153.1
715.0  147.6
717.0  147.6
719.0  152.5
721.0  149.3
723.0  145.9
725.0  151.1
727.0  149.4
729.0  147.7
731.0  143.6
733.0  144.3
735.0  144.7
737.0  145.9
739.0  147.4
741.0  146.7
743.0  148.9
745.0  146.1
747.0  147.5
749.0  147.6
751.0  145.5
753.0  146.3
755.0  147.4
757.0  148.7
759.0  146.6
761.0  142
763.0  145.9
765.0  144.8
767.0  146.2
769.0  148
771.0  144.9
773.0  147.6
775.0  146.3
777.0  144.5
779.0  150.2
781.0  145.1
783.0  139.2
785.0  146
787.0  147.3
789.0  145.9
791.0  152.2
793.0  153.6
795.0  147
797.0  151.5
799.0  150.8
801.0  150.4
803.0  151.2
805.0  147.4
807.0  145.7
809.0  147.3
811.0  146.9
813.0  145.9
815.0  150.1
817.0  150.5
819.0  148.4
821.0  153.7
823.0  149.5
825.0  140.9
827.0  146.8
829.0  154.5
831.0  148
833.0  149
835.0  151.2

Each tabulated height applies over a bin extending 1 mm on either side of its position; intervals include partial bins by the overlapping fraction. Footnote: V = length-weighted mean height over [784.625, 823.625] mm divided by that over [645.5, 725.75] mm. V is 1.01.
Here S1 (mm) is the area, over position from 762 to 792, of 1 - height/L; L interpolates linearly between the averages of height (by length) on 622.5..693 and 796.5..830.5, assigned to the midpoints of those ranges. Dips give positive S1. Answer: 0.5 mm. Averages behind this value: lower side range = 148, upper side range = 149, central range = 146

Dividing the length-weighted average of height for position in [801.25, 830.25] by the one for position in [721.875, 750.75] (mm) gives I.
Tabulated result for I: 1.01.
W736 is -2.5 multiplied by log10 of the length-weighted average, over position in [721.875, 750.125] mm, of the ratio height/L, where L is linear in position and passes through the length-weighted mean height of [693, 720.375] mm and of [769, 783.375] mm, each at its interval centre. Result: 0.006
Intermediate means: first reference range 149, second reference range 146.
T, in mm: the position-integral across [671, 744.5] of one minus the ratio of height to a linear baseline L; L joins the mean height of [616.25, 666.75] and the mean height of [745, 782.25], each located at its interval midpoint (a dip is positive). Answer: -0.6 mm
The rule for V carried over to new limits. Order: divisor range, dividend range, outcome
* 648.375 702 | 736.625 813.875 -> 1.00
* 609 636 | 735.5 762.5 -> 1.00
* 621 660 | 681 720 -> 1.01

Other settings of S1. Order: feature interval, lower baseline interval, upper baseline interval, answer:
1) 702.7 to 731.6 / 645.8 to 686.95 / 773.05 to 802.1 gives -0.3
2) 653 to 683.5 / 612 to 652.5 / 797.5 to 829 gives 0.1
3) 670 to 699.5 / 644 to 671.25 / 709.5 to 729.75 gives 0.1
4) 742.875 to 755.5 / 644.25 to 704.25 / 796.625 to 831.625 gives 0.1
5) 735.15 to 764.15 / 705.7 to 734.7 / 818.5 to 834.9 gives 0.4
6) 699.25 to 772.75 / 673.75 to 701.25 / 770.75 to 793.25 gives -0.2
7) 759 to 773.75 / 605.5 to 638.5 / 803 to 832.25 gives 0.2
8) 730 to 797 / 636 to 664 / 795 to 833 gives 0.9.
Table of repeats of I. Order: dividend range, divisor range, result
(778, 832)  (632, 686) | 1.00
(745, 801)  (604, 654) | 1.00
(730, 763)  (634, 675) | 0.99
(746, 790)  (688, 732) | 0.98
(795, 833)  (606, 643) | 1.01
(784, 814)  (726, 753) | 1.01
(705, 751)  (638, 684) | 1.00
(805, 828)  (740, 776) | 1.01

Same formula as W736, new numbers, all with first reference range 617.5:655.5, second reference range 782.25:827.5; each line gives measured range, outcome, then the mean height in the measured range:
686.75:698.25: 0.01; 147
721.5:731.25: 0.00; 148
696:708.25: -0.01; 149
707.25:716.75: -0.01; 150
